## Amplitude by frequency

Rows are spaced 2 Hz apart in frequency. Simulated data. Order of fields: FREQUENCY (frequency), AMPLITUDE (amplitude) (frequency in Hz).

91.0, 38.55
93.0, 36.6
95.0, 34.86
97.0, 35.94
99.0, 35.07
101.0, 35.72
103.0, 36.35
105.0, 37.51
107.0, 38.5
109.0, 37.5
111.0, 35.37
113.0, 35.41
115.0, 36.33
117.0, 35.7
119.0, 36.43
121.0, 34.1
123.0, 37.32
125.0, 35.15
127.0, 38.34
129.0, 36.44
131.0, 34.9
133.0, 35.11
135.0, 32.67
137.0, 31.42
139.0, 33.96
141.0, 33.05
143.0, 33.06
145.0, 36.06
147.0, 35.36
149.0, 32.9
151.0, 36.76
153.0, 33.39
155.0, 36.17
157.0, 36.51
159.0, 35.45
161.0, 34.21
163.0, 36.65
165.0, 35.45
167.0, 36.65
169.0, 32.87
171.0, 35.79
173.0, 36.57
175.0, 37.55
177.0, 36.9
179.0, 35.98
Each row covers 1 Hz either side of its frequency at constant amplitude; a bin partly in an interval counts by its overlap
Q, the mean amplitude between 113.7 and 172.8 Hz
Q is 35.1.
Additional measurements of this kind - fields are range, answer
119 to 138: 35.1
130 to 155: 34.1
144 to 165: 35.4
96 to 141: 35.6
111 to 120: 35.9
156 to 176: 35.8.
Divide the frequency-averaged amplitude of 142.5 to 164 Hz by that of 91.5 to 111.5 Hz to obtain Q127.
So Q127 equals 0.97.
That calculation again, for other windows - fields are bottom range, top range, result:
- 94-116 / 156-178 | 0.99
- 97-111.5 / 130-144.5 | 0.92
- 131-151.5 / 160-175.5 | 1.05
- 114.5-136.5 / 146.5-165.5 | 0.99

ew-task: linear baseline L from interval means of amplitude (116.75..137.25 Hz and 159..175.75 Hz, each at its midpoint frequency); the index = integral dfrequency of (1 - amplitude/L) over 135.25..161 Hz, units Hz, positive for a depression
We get 0.8 Hz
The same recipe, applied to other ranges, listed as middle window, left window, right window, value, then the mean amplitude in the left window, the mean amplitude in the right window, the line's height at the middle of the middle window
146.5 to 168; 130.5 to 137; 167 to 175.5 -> -0.3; 33.7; 35.7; 35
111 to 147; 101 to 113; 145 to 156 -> 0.9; 36.8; 35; 35.9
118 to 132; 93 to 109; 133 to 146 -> -0.6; 36.4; 33.5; 34.6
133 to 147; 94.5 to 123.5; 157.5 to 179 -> 0.9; 36.1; 35.8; 36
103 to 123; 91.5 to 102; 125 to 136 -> -0.4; 35.8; 35.5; 35.6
